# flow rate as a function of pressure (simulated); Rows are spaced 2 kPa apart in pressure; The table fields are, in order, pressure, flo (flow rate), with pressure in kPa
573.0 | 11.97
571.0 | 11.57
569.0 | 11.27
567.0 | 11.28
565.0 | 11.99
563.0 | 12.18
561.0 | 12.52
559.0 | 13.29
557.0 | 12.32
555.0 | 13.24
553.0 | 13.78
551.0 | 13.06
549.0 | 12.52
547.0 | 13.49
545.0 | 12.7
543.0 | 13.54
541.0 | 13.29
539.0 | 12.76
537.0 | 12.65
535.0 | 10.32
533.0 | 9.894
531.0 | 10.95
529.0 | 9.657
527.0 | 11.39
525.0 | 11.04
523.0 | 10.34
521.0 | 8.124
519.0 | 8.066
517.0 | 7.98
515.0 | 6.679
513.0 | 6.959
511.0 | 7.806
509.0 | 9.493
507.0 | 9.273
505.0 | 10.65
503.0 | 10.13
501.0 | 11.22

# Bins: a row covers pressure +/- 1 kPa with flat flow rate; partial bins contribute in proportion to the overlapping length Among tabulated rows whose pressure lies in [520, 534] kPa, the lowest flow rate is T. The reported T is 8.124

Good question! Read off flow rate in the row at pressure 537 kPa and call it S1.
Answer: 12.65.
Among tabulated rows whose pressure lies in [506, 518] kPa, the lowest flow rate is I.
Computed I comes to 6.679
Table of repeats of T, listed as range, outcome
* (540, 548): 12.7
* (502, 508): 9.273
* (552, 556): 13.24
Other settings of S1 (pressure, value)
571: 11.57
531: 10.95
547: 13.49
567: 11.28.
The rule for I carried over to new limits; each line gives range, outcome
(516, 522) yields 7.98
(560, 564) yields 12.18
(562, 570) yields 11.27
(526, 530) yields 9.657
